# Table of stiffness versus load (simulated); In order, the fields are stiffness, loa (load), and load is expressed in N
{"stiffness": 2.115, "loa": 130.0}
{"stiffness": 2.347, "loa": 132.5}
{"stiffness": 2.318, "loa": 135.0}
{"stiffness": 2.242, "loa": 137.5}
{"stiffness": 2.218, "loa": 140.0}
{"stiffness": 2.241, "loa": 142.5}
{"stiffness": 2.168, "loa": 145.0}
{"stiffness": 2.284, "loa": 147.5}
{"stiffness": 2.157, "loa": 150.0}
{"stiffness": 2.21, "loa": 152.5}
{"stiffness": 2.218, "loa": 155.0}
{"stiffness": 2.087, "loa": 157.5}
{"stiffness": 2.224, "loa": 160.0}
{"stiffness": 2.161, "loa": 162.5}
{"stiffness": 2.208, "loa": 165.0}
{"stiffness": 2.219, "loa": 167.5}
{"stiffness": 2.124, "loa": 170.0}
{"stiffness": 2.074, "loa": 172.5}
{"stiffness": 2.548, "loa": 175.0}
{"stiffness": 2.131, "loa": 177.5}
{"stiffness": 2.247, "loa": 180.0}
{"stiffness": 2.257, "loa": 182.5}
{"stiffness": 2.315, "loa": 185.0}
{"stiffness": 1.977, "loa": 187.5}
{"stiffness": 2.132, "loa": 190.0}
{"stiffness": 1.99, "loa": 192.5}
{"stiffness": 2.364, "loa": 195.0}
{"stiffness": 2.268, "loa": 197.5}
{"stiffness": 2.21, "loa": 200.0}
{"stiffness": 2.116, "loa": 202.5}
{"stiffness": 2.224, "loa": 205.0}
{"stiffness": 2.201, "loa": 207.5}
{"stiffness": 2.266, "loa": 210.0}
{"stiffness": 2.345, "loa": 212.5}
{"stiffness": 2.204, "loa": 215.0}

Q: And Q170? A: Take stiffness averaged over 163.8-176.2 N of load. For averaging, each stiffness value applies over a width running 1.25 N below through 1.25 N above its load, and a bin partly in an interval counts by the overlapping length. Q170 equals 2.23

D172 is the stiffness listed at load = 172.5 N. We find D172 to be 2.074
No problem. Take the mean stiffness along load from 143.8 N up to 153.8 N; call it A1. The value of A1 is 2.21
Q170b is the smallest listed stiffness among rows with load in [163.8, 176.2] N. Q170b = 2.074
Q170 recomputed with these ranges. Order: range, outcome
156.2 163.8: 2.16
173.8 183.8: 2.29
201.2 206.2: 2.17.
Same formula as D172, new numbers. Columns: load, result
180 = 2.247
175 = 2.548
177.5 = 2.131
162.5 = 2.161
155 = 2.218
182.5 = 2.257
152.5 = 2.21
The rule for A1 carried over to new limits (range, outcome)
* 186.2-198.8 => 2.15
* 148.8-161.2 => 2.18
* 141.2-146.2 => 2.21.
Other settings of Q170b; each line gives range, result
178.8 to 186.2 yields 2.247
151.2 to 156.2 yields 2.21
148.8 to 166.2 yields 2.087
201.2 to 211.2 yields 2.116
